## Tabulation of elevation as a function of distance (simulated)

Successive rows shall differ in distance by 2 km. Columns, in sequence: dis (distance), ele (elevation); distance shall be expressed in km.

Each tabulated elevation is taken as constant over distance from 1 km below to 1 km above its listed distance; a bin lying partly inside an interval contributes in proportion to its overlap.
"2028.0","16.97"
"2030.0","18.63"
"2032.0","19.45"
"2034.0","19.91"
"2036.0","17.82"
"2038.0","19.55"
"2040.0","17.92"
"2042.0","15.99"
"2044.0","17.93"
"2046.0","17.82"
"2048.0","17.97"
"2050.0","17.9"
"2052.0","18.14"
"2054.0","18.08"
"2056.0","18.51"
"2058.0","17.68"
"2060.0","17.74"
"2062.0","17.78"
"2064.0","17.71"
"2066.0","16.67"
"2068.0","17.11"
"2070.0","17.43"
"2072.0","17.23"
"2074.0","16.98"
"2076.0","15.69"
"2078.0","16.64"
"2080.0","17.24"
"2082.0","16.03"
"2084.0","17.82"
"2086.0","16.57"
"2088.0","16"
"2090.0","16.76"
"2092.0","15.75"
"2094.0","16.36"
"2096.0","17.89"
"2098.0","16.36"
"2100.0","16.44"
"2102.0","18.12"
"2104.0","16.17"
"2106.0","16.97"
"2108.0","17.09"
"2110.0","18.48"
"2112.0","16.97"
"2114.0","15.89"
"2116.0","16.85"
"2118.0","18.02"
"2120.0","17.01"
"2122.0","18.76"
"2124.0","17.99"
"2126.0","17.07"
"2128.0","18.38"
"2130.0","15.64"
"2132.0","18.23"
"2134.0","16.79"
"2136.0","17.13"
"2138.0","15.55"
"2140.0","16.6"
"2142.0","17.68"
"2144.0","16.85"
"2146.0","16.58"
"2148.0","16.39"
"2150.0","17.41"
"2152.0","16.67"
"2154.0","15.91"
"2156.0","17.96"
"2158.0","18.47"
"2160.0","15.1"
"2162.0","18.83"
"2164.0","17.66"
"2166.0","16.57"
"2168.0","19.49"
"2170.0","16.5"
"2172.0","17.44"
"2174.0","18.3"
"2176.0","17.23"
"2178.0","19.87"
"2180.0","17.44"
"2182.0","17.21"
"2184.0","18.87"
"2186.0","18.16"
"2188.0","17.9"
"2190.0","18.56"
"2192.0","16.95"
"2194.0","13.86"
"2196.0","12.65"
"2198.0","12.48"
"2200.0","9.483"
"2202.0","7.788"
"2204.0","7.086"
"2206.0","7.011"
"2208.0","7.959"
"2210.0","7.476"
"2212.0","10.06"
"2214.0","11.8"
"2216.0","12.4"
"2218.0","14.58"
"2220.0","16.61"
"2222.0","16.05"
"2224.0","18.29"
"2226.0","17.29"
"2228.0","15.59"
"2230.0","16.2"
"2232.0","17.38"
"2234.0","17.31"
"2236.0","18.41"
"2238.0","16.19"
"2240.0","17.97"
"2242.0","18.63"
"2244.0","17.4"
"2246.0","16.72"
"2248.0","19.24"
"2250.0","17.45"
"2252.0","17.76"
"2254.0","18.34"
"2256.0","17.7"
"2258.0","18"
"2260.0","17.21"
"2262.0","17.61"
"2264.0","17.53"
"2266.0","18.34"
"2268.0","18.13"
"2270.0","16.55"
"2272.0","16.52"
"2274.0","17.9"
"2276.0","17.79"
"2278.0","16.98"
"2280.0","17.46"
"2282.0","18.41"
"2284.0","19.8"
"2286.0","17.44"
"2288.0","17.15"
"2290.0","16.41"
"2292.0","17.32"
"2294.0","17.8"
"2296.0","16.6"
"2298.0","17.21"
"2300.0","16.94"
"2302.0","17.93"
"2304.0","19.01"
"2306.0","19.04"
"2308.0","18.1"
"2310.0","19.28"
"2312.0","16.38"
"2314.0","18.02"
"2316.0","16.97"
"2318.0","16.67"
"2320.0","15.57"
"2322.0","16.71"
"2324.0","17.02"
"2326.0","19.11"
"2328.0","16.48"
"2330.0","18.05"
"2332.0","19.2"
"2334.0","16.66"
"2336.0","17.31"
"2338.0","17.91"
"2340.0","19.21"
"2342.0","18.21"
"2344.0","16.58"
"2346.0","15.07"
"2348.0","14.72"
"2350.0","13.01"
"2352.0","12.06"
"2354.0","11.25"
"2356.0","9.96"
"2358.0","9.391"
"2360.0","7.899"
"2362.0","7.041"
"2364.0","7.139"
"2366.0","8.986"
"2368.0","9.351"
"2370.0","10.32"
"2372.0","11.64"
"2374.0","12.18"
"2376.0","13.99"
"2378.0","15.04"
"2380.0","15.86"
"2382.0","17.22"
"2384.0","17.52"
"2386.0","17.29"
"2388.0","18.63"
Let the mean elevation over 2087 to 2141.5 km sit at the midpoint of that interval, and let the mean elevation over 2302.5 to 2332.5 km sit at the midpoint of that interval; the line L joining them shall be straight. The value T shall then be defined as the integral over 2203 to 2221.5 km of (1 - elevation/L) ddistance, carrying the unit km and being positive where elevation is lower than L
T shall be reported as 7.1 km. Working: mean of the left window 17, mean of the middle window 10.7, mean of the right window 17.7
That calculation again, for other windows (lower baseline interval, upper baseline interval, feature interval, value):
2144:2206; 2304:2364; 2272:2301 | -3.33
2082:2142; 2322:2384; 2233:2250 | -2.54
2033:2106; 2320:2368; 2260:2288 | -4.99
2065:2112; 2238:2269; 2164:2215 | 8.88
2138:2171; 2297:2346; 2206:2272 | 4.97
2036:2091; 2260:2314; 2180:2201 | 2.21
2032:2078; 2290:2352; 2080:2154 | 2.63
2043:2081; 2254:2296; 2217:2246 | 0.97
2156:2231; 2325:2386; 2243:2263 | -4.20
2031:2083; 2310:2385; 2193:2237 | 7.87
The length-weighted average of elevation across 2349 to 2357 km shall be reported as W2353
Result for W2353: 11.6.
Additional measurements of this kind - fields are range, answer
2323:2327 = 18.1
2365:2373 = 10.1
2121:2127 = 17.9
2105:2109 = 17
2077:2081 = 16.9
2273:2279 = 17.6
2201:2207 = 7.3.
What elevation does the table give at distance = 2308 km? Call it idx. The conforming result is 18.1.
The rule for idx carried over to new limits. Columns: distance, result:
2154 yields 15.91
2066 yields 16.67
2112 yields 16.97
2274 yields 17.9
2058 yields 17.68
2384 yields 17.52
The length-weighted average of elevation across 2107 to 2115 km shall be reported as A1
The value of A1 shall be 17.1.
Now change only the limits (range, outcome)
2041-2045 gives 17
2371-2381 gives 13.7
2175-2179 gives 18.6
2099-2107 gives 16.9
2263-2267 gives 17.9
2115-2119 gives 17.4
